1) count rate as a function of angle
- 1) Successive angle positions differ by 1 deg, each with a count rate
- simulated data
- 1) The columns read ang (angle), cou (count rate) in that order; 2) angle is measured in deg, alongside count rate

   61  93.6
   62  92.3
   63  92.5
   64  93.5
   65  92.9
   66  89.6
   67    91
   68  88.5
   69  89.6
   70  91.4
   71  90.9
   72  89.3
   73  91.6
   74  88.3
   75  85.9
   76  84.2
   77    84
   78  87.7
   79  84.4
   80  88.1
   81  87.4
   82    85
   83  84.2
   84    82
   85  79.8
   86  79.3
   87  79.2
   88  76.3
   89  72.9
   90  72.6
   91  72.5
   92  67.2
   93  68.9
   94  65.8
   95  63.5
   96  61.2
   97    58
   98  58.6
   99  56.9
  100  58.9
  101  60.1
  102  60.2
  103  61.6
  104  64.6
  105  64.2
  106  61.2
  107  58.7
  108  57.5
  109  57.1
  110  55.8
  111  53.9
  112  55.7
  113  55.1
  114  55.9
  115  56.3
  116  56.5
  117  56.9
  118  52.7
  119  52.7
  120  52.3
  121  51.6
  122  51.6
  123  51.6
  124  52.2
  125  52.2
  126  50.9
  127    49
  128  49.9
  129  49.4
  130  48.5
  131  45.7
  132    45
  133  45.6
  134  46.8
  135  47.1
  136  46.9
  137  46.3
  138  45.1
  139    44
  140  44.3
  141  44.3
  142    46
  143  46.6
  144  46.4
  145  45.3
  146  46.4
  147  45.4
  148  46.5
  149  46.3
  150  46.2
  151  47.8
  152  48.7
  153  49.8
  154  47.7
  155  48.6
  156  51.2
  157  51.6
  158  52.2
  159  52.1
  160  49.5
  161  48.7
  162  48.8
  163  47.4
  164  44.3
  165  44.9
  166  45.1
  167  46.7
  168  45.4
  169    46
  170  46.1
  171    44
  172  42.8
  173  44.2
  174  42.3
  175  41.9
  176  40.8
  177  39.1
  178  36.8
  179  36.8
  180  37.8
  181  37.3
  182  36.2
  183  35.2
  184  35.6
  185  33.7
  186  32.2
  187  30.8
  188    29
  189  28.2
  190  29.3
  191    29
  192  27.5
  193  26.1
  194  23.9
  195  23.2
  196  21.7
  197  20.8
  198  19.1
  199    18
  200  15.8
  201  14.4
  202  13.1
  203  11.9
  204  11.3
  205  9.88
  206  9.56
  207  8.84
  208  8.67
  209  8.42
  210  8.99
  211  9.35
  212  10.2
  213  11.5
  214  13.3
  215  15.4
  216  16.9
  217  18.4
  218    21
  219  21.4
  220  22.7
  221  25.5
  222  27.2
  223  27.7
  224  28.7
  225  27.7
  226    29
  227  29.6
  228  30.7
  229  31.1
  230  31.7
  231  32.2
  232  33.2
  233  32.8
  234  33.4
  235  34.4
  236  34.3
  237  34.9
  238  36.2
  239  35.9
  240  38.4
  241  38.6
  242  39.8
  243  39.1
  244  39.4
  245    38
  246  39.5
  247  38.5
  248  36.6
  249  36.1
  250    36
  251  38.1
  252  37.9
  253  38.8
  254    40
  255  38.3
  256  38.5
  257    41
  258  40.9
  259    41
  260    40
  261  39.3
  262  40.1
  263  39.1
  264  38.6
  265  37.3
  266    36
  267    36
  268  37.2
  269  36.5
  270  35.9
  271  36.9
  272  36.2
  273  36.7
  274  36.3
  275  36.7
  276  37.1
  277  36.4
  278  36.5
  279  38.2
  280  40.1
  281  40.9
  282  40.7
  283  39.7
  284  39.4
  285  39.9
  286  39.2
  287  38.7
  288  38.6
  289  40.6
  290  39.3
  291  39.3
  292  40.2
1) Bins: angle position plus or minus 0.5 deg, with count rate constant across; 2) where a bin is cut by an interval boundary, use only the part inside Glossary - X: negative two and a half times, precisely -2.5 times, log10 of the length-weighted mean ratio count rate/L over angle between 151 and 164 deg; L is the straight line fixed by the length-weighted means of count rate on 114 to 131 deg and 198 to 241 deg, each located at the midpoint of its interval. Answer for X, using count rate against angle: -0.19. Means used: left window 52.1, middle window 49.4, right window 22.4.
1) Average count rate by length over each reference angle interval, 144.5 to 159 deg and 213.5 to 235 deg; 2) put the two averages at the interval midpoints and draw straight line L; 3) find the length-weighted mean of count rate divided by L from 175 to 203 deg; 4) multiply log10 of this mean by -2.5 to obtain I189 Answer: 0.30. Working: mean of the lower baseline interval 48.3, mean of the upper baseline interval 26.4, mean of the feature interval 28.5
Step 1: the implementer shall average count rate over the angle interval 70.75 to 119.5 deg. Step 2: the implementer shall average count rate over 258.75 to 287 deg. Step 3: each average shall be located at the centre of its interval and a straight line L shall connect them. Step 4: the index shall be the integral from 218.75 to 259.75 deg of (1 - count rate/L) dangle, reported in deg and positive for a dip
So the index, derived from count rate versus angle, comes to 8.5 deg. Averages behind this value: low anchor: 69.3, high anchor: 38.1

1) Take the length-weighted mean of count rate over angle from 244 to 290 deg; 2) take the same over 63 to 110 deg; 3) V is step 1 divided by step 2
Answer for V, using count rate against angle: 0.51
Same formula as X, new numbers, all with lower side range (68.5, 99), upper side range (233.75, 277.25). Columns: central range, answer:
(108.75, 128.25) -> 0.30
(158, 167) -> 0.24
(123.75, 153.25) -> 0.36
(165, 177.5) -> 0.30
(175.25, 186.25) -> 0.45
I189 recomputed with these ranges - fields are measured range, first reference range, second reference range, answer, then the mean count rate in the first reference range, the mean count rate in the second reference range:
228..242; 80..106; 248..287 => 0.27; 69.8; 38.2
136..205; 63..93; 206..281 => 0.41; 84.3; 31.7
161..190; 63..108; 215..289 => 0.34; 76.6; 35.2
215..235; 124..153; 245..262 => 0.44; 47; 38.8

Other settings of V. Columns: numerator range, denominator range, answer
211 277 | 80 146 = 0.57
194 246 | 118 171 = 0.50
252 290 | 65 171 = 0.64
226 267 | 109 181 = 0.77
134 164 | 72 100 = 0.62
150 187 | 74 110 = 0.61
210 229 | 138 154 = 0.46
